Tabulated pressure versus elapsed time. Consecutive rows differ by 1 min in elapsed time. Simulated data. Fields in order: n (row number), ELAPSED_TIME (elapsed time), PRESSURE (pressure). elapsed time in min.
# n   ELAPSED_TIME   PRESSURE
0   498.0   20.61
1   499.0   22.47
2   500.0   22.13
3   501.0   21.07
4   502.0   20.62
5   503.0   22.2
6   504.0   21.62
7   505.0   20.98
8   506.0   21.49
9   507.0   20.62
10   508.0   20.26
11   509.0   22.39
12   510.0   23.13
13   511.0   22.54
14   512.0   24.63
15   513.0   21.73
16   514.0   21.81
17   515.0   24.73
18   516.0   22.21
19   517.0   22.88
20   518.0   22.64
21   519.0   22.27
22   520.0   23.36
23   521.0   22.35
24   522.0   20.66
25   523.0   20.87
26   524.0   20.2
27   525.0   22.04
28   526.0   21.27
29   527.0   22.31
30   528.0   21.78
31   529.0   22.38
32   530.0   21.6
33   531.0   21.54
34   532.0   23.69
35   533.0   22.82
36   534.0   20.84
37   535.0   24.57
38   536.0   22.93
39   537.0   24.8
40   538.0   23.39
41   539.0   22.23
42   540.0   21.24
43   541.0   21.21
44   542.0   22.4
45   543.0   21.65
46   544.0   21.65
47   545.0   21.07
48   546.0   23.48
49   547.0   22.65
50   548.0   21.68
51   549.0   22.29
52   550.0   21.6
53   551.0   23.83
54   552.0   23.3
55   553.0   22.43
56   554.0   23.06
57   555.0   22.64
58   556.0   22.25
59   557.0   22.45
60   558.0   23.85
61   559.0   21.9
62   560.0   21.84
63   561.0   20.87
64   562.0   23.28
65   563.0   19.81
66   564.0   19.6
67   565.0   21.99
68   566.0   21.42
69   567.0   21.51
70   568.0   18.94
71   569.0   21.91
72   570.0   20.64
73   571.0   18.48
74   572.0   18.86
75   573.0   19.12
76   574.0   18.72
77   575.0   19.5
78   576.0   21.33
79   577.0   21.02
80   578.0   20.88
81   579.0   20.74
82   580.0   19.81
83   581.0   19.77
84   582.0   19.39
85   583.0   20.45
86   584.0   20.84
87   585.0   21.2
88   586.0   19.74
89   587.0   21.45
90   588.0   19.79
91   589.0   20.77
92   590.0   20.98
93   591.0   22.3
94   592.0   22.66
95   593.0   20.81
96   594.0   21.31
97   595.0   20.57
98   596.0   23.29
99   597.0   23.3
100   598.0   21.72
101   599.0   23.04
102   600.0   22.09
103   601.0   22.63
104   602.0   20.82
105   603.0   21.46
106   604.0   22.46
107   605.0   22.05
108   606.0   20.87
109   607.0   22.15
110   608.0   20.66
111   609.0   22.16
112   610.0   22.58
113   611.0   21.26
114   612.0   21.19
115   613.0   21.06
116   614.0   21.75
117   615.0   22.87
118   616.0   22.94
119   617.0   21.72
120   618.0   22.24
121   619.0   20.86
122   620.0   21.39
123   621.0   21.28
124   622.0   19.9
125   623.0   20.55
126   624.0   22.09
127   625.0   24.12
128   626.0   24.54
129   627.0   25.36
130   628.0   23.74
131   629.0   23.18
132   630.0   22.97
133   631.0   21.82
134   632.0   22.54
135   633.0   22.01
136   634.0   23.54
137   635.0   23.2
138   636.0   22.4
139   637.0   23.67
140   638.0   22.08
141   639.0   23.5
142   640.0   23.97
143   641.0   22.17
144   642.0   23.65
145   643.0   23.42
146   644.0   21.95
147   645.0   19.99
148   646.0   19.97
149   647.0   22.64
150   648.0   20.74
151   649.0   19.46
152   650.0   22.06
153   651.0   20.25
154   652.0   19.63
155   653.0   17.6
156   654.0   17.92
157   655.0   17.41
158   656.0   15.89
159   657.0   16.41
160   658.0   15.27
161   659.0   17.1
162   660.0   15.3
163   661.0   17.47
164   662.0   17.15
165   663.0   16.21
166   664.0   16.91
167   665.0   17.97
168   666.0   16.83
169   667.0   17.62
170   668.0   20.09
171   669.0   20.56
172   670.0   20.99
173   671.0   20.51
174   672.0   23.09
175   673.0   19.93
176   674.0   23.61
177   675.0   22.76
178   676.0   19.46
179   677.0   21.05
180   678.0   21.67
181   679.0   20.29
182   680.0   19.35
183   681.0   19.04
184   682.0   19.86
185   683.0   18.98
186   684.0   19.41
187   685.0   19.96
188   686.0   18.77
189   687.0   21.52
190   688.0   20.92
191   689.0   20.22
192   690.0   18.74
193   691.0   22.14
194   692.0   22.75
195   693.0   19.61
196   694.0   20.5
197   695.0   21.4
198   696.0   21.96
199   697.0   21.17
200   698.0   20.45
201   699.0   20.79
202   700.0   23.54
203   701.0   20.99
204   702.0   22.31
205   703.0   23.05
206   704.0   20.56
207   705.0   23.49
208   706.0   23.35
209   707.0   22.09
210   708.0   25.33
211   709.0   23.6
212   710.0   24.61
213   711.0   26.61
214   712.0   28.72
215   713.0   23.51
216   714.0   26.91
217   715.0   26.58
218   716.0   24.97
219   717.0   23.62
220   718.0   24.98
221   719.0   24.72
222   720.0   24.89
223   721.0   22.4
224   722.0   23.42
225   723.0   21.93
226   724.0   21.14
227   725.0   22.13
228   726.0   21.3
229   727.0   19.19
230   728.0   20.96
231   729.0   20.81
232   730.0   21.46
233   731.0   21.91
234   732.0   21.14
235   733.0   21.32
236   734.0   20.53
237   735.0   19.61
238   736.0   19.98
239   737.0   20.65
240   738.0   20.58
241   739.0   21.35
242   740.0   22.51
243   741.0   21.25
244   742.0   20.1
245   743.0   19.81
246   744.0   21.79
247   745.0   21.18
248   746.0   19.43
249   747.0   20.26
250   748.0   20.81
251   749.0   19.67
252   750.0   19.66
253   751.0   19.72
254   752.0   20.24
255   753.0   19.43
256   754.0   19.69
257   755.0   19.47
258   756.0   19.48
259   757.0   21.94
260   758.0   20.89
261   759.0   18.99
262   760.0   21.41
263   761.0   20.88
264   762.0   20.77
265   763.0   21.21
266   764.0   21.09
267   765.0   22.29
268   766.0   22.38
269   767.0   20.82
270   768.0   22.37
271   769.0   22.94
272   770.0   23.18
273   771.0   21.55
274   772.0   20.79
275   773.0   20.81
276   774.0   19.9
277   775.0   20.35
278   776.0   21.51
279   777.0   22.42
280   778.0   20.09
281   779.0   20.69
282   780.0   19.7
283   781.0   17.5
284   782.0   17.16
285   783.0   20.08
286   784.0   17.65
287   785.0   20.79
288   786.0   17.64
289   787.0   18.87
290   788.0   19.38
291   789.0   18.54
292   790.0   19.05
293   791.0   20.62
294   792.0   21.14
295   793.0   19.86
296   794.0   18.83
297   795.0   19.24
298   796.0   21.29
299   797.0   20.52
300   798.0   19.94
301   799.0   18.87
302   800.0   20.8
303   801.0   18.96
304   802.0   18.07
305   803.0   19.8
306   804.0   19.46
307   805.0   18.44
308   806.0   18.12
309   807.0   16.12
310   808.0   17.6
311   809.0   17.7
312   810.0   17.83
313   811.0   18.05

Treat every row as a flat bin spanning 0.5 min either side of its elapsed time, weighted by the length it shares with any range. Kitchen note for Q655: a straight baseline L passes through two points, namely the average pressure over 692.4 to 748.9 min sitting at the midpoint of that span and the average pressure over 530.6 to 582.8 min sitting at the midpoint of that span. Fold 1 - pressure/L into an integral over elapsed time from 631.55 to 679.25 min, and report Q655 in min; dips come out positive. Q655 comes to 3.8 min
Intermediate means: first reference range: 21.6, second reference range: 22.2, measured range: 20.2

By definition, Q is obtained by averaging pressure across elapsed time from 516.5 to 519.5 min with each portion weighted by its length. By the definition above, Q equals 22.6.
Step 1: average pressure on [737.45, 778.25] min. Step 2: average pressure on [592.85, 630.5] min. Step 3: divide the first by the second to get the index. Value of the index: 0.94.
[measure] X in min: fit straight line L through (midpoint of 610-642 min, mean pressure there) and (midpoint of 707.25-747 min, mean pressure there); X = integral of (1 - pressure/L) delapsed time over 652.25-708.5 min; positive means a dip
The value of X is 6.2 min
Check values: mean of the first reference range 22.5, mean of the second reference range 22.5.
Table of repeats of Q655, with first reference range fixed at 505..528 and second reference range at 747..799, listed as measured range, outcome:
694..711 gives -1.40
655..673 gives 2.60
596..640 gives -1.93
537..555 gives -0.42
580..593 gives 0.51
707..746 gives -3.60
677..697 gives 0.45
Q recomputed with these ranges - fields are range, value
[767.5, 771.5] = 22.5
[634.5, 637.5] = 23.1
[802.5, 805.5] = 19.2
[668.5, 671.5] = 20.7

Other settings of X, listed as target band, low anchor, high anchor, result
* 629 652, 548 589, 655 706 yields -2.1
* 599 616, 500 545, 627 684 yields -0.7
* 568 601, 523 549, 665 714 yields 1.7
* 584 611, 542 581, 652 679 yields -1.5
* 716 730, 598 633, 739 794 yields -1.1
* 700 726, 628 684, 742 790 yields -4.4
